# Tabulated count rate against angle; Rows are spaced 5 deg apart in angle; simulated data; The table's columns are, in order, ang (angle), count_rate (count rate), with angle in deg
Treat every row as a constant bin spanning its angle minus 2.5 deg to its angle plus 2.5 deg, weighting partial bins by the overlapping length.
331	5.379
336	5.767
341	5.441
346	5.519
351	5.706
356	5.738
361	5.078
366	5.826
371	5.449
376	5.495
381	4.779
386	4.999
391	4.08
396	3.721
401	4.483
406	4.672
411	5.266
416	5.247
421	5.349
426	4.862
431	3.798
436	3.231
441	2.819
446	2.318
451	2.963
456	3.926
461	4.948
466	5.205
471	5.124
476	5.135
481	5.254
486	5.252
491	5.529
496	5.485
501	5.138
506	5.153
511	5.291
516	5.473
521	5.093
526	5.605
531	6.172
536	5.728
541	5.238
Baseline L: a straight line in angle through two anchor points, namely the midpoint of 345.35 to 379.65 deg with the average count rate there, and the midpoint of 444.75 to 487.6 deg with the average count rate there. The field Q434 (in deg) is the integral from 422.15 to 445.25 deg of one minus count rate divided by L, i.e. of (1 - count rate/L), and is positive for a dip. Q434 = 5.6 deg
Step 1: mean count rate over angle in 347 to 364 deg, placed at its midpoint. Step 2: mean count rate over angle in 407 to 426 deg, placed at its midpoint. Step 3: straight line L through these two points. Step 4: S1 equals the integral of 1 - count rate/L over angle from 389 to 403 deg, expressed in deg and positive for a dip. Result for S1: 3.21 deg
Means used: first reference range 5.52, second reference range 5.18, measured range 4.08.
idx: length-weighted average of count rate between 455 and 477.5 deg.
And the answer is 4.92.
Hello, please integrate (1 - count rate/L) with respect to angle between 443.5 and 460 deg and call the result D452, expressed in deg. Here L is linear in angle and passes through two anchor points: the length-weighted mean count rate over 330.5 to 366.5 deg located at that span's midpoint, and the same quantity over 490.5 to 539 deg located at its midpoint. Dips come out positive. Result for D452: 6.8 deg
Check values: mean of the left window 5.55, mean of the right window 5.46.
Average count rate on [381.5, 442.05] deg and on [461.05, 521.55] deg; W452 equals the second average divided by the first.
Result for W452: 1.19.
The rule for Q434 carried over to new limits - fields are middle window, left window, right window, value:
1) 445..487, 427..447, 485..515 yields -2.7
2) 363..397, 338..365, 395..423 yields 1.5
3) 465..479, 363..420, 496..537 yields 0.3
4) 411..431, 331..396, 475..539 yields 1.2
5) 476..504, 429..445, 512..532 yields -4.1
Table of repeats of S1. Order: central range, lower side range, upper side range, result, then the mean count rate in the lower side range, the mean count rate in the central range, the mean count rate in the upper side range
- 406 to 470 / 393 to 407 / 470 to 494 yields 6.7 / 4.24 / 4.2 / 5.27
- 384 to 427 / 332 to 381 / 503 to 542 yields 6.0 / 5.51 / 4.73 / 5.47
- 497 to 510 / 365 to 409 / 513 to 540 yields 0.6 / 4.8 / 5.2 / 5.59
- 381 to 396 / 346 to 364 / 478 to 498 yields 2.8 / 5.52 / 4.44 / 5.37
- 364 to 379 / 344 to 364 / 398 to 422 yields -0.6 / 5.52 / 5.56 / 4.96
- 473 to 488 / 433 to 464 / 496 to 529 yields -2.9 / 3.4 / 5.21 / 5.32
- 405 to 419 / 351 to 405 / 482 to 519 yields -0.1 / 4.99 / 5.11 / 5.33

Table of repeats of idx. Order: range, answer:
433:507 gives 4.48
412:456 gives 3.88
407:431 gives 5.01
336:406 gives 5.11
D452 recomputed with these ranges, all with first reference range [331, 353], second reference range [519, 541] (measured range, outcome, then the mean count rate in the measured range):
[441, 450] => 4.9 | 2.56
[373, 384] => 0.9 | 5.14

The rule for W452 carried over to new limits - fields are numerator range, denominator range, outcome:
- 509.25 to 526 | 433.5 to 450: 1.90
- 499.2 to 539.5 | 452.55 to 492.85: 1.09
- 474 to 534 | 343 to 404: 1.06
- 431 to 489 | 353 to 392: 0.80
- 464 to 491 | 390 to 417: 1.14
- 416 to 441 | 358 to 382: 0.79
